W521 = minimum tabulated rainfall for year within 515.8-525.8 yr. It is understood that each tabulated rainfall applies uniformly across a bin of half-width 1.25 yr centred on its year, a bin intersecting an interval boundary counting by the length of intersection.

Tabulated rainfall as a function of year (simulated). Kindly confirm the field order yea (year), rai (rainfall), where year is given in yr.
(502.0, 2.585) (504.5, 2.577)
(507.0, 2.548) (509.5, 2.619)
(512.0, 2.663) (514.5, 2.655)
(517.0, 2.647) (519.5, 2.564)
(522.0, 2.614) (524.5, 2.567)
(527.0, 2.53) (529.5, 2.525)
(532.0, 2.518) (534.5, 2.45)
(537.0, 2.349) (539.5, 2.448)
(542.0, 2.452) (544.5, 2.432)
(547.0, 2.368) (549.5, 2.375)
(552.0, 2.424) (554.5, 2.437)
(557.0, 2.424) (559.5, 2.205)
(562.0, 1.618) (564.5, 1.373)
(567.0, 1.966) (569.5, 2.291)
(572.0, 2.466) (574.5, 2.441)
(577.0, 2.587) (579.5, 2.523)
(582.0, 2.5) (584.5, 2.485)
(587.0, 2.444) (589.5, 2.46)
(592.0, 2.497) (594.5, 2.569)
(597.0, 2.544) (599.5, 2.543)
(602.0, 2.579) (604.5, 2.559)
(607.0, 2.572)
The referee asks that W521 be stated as 2.564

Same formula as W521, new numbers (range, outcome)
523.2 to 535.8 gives 2.45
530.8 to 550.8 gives 2.349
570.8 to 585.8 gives 2.441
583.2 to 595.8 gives 2.444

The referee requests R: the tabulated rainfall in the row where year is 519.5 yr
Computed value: 2.564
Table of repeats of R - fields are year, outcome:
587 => 2.444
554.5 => 2.437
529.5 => 2.525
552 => 2.424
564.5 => 1.373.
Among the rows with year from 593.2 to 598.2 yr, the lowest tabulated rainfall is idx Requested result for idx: 2.544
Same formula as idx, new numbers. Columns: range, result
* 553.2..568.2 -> 1.373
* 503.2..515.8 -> 2.548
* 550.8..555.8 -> 2.424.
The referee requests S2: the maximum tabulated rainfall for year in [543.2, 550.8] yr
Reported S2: 2.432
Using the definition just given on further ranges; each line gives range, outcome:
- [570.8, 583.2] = 2.587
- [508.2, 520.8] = 2.663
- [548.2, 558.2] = 2.437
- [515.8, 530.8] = 2.647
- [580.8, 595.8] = 2.569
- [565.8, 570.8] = 2.291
